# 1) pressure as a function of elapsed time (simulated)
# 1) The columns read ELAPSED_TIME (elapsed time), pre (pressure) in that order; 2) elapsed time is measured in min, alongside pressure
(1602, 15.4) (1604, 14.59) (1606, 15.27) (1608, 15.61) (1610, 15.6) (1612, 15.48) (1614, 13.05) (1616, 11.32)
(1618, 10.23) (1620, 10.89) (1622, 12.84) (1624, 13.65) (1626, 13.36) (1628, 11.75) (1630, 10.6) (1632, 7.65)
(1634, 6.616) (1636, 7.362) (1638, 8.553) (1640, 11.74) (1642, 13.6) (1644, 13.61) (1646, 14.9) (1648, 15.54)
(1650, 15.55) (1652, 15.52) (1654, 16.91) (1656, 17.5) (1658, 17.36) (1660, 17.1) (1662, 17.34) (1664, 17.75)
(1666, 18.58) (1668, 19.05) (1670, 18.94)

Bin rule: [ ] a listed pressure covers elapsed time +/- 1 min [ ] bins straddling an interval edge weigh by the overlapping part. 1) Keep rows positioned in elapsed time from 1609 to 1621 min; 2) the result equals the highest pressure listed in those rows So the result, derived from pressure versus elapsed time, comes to 15.6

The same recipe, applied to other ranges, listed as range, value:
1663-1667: 18.58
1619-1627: 13.65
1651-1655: 16.91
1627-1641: 11.75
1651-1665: 17.75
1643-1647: 14.9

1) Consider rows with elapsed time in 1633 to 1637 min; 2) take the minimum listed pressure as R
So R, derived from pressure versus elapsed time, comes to 6.616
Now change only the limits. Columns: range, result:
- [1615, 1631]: 10.23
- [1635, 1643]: 7.362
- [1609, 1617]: 11.32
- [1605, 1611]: 15.27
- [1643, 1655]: 13.61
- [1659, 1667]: 17.1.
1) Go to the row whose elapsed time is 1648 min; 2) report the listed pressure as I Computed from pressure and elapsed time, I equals 15.54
